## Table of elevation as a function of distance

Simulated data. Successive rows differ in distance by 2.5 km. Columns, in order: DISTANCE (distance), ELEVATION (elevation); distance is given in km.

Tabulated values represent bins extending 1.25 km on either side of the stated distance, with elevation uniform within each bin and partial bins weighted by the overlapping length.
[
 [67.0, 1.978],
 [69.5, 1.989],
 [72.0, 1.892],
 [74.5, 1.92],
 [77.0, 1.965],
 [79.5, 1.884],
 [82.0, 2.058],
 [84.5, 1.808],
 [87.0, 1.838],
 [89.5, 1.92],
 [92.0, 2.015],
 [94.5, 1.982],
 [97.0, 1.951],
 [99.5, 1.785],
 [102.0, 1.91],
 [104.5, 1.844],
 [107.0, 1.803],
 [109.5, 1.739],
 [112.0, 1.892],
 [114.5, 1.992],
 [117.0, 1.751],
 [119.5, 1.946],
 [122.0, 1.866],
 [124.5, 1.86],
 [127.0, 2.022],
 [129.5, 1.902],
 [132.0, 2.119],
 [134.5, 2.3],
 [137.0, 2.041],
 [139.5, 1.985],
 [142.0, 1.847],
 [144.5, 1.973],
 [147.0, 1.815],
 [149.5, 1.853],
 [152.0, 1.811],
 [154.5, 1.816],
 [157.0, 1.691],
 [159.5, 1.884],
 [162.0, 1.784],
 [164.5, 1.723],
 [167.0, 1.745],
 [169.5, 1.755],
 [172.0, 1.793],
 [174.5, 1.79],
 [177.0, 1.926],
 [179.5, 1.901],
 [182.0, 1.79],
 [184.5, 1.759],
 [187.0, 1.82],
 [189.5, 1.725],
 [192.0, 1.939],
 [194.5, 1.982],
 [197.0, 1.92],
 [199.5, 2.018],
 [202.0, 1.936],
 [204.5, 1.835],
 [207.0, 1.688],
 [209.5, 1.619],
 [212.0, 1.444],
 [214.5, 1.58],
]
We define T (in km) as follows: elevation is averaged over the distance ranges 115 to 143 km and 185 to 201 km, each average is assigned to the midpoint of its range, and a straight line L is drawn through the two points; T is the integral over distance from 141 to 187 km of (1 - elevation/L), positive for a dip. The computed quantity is 2.7 km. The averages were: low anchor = 1.97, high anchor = 1.89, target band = 1.81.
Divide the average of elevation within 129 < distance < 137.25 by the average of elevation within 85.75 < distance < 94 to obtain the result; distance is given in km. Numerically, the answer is 1.10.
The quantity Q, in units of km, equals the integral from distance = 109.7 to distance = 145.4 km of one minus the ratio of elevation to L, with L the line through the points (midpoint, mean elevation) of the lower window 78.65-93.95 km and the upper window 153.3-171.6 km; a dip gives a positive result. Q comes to -2.25 km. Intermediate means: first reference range 1.92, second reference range 1.77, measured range 1.96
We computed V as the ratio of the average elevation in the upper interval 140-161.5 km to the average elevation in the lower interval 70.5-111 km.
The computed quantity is 1.0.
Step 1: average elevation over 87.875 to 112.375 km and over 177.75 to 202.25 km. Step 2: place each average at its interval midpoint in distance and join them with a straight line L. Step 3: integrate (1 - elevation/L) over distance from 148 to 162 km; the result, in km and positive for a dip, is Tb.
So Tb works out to 0.5 km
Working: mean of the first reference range 1.88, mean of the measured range 1.81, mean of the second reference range 1.88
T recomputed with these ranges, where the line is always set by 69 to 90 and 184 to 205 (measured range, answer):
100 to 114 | 0.49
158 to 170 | 0.74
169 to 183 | 0.46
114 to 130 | 0.04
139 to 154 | 0.22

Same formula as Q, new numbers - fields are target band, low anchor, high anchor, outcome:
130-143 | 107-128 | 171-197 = -1.3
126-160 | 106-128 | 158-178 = -1.8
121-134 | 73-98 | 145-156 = -0.8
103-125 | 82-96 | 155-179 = 0.3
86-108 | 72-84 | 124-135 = 0.9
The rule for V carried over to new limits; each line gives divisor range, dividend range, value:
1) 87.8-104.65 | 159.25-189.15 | 0.94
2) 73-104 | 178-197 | 0.97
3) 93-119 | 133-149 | 1.06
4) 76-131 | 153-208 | 0.96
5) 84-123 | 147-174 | 0.95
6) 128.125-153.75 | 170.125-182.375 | 0.94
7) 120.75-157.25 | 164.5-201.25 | 0.95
